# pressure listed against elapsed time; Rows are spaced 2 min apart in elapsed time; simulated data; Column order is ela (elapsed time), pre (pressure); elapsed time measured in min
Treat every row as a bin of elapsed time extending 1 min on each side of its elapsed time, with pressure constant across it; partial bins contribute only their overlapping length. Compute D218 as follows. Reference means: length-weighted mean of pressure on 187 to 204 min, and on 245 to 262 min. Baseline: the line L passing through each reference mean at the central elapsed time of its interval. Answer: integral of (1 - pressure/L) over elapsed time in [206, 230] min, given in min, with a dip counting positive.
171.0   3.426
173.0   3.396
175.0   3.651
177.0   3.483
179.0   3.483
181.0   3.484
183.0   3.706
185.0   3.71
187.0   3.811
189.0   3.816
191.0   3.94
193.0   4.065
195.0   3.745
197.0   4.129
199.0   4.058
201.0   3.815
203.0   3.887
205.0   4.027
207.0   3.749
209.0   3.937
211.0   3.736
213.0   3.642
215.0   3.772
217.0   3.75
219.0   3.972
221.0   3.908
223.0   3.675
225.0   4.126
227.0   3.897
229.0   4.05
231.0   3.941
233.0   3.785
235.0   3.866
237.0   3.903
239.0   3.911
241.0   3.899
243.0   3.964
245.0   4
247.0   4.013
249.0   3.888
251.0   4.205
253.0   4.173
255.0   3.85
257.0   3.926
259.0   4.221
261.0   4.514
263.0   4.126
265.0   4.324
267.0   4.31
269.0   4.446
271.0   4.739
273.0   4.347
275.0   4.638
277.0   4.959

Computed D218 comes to 0.84 min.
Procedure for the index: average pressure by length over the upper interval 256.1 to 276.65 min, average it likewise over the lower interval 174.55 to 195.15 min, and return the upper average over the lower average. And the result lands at 1.2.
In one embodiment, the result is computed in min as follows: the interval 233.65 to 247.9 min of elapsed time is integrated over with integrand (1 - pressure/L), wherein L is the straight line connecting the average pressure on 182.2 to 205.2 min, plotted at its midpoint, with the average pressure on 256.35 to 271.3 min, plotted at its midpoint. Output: 0.8 min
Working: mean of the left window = 3.89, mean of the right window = 4.32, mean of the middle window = 3.93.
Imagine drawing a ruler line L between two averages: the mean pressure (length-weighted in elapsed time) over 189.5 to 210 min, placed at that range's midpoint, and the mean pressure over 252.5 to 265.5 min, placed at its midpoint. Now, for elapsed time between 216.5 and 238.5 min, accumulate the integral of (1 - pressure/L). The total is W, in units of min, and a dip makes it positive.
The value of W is 0.7 min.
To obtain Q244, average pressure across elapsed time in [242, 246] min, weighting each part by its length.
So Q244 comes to 3.98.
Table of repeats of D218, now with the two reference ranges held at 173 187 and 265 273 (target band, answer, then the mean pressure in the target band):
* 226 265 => 2.0 min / 4.02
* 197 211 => -0.3 min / 3.92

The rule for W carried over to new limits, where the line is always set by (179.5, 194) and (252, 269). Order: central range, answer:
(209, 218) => 0.42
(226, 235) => 0.26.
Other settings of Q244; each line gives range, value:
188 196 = 3.89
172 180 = 3.5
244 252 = 4.03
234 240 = 3.89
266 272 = 4.5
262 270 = 4.3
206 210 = 3.84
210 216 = 3.72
